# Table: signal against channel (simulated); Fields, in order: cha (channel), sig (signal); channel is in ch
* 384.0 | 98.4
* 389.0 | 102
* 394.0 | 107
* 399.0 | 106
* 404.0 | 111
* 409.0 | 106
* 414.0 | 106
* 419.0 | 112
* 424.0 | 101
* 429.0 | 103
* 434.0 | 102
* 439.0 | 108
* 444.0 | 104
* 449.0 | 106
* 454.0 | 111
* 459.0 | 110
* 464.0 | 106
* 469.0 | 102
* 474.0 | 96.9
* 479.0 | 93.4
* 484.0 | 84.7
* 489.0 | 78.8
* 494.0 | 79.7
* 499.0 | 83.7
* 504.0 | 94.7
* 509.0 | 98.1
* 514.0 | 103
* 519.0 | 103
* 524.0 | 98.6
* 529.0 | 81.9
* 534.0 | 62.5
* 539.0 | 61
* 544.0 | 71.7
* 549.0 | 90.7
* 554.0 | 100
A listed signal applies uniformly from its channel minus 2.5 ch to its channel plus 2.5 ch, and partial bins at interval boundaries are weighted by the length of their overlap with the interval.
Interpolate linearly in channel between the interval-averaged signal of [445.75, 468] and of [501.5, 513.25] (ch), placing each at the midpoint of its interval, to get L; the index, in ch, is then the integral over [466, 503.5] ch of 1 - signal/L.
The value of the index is 4.8 ch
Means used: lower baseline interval 108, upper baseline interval 97.4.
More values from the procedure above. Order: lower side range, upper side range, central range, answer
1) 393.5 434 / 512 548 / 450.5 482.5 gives -2.31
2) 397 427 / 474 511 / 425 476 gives -3.67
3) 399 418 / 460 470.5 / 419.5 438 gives 0.56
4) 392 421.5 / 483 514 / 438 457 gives -1.56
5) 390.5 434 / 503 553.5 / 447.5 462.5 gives -1.51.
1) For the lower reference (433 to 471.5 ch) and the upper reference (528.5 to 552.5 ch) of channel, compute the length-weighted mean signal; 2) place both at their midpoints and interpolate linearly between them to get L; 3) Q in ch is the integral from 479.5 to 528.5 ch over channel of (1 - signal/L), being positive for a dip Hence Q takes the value -2.6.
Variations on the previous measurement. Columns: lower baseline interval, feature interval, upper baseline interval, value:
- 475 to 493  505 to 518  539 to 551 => -2.9 ch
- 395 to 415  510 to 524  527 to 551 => -4.1 ch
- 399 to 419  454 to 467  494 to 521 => -0.9 ch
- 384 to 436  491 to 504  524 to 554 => 0.4 ch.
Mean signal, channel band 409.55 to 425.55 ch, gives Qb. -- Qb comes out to 107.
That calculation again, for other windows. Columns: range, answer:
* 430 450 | 105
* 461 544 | 88.8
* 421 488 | 102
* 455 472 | 106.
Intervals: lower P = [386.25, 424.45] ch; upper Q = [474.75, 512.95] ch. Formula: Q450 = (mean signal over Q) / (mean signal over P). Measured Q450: 0.83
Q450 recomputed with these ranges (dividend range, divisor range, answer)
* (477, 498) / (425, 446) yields 0.81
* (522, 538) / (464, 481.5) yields 0.80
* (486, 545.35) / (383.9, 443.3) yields 0.81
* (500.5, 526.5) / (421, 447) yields 0.95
